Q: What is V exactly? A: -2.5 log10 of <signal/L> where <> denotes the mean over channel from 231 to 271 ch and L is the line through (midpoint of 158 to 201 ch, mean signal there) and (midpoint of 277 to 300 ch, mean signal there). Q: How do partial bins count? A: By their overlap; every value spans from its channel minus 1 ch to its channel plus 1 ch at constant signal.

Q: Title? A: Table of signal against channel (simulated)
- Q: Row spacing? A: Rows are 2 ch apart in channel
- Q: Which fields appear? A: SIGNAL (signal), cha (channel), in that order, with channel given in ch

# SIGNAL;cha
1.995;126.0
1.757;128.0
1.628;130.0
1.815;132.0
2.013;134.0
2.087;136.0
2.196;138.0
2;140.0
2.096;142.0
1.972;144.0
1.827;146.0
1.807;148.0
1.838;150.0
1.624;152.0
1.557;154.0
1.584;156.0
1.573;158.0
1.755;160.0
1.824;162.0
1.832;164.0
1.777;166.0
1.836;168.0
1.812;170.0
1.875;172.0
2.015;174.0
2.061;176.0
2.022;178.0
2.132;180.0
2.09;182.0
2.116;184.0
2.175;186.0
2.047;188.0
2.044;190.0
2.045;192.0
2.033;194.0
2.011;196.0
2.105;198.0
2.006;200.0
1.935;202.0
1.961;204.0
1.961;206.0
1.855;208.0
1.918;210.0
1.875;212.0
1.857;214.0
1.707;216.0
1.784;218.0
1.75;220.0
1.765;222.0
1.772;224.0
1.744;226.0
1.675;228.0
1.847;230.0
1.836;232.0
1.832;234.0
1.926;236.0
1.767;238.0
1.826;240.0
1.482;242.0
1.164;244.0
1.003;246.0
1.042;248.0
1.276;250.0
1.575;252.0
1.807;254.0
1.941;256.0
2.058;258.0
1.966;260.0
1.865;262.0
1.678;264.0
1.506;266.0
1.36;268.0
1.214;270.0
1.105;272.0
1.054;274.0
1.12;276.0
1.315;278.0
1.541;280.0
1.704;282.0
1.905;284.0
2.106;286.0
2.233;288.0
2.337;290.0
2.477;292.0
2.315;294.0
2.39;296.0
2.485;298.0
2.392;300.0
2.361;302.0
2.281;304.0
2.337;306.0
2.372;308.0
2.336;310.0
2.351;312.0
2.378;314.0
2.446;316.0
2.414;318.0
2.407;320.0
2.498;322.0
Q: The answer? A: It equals 0.26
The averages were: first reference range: 1.97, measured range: 1.61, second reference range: 2.09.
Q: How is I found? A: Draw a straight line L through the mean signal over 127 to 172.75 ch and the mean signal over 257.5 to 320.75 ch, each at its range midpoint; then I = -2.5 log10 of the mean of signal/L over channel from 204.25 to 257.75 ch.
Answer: 0.13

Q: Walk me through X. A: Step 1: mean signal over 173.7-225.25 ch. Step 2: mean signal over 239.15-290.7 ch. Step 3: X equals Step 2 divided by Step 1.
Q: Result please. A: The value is 0.8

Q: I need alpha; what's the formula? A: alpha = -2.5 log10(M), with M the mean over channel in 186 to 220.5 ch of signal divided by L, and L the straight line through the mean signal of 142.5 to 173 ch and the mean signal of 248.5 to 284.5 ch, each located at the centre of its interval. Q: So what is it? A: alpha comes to -0.16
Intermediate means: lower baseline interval 1.77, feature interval 1.94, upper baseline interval 1.54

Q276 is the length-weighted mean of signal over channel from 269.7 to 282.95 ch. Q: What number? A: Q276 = 1.3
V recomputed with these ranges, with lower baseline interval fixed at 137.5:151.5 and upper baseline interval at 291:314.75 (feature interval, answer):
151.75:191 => 0.07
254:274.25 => 0.37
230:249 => 0.37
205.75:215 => 0.13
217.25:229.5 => 0.23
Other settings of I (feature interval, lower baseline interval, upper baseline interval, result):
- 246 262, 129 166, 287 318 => 0.32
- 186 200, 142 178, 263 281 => -0.23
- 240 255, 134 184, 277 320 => 0.46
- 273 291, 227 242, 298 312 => 0.27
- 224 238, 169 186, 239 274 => -0.08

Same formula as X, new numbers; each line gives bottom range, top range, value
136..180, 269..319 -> 1.09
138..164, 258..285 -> 0.84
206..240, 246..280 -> 0.82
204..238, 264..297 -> 0.95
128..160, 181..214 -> 1.09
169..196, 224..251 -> 0.78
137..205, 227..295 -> 0.87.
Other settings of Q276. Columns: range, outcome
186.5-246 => 1.83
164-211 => 1.99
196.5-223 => 1.89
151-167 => 1.69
